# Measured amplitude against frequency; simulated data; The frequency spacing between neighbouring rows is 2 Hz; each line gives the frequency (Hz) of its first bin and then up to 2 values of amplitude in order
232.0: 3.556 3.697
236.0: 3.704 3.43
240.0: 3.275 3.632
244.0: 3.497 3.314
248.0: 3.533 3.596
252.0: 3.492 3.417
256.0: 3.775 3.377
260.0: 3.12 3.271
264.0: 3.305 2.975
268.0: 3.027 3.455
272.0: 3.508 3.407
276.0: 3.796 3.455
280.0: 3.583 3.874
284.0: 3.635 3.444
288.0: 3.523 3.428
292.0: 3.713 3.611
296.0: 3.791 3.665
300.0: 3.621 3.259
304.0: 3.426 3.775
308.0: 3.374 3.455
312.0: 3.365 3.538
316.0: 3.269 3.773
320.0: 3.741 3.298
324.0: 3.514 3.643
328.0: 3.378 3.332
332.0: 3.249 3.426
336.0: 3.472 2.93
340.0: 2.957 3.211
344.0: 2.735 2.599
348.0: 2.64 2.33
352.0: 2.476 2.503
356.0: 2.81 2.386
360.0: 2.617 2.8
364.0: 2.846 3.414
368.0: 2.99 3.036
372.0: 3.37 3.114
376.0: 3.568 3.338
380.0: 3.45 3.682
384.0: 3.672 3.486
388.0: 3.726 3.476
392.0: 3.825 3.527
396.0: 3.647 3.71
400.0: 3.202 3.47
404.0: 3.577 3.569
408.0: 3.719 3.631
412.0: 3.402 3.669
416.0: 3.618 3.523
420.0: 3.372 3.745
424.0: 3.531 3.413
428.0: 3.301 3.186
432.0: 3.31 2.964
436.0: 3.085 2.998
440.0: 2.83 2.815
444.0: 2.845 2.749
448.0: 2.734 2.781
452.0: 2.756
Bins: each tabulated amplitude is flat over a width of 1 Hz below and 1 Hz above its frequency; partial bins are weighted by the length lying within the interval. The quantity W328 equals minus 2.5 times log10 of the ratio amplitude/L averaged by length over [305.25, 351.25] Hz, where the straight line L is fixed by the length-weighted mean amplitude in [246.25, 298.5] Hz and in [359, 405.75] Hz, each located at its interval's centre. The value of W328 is 0.06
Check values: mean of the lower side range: 3.49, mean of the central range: 3.25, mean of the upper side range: 3.37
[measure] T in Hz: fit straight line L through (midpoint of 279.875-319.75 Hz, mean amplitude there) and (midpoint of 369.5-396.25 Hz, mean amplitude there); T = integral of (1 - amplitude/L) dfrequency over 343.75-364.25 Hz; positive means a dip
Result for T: 5.4 Hz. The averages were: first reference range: 3.56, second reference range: 3.5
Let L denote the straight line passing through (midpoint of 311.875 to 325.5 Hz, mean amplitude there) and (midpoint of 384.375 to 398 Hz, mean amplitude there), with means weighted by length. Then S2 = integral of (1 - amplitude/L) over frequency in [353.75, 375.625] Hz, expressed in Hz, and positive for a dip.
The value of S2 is 3.99 Hz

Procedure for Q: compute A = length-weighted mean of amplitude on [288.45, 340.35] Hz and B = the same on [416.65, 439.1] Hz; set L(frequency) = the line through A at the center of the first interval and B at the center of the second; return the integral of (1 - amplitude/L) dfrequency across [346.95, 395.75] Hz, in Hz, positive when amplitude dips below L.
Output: 3.64 Hz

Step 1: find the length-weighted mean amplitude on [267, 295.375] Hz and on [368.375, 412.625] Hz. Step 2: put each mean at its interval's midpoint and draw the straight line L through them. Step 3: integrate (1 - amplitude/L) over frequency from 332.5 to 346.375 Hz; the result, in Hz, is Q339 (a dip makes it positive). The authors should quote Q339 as 1.7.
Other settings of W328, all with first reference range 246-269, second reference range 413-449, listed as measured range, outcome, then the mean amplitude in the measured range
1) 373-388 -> -0.08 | 3.49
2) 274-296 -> -0.09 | 3.61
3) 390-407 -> -0.10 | 3.56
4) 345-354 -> 0.29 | 2.51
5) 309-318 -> -0.05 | 3.45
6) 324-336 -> -0.04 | 3.42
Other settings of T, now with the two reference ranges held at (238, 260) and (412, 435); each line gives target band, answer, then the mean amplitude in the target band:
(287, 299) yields -0.57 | 3.62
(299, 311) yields -0.10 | 3.48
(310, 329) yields -0.27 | 3.5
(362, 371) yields 1.04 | 3.04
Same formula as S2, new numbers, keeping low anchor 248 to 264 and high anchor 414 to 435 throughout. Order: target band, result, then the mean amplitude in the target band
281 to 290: -0.44 Hz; 3.6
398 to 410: -0.43 Hz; 3.53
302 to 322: -0.43 Hz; 3.5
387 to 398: -0.75 Hz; 3.65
